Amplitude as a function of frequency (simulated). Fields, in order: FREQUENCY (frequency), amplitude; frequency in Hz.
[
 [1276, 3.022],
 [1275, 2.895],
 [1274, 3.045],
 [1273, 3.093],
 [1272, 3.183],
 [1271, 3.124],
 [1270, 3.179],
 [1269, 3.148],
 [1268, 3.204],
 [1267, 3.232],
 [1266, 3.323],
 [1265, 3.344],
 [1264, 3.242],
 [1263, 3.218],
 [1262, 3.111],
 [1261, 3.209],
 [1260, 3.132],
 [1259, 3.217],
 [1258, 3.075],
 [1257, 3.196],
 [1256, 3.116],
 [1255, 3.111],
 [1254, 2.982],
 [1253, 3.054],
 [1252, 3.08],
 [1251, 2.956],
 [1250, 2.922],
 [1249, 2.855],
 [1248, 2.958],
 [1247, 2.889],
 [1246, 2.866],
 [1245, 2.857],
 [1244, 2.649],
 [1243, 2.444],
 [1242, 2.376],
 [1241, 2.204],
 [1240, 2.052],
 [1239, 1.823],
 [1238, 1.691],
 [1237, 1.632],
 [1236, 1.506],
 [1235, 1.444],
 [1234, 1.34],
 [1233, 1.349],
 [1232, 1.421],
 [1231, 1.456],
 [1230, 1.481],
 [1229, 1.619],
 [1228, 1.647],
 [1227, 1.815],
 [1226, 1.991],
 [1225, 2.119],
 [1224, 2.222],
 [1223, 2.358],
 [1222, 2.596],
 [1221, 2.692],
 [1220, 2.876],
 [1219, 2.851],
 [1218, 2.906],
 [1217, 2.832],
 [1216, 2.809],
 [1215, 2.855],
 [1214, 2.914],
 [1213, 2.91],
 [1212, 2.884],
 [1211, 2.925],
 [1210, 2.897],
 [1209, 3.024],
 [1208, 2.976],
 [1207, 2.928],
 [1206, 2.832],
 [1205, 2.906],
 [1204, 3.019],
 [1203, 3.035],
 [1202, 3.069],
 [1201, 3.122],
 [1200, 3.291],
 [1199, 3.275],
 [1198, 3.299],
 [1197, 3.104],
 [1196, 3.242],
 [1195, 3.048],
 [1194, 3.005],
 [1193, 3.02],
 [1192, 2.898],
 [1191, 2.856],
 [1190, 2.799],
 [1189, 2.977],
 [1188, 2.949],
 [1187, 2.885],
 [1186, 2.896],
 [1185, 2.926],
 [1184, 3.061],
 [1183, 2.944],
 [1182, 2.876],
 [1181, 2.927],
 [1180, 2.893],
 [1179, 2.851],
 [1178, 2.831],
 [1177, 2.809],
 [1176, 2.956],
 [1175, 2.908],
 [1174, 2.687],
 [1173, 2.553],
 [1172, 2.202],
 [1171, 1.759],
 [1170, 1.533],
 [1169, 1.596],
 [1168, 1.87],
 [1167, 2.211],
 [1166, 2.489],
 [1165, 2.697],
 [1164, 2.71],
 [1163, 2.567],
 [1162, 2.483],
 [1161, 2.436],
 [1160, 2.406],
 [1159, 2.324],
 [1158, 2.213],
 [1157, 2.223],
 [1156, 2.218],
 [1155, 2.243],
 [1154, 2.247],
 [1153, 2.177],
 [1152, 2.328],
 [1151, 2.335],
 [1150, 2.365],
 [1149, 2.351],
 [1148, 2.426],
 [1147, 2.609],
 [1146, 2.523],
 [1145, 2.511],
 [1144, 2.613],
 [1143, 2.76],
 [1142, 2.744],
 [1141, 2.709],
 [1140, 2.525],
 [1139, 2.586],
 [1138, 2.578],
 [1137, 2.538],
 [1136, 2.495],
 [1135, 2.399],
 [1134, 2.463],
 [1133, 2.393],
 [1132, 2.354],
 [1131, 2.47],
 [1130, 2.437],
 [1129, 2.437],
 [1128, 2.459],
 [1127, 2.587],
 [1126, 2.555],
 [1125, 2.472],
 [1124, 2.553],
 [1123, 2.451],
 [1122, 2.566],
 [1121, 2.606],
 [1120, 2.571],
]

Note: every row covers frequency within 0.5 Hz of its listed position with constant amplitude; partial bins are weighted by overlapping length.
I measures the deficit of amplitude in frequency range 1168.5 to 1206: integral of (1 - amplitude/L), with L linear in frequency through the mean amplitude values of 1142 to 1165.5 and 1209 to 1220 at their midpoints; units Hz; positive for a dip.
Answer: -2.1 Hz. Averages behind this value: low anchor 2.43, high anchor 2.88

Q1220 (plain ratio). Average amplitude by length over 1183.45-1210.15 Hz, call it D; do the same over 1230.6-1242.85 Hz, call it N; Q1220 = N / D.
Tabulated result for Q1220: 0.6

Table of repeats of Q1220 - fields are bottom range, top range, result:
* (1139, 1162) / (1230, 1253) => 0.91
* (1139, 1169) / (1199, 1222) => 1.22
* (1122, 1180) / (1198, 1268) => 1.08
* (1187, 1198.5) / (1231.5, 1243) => 0.58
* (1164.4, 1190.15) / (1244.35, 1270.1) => 1.18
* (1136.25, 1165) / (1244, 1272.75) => 1.26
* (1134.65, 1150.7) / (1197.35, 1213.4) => 1.19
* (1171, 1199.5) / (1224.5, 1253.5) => 0.74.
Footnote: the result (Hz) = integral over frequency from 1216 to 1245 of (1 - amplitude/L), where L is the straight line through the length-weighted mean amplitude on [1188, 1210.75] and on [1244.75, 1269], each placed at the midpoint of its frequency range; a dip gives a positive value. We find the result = 9.3 Hz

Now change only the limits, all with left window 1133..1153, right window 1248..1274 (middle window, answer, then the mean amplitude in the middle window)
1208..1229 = 2.2 Hz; 2.59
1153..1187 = 1.9 Hz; 2.5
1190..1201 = -1.2 Hz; 3.09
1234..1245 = 3.7 Hz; 1.99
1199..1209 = -0.7 Hz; 3.03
